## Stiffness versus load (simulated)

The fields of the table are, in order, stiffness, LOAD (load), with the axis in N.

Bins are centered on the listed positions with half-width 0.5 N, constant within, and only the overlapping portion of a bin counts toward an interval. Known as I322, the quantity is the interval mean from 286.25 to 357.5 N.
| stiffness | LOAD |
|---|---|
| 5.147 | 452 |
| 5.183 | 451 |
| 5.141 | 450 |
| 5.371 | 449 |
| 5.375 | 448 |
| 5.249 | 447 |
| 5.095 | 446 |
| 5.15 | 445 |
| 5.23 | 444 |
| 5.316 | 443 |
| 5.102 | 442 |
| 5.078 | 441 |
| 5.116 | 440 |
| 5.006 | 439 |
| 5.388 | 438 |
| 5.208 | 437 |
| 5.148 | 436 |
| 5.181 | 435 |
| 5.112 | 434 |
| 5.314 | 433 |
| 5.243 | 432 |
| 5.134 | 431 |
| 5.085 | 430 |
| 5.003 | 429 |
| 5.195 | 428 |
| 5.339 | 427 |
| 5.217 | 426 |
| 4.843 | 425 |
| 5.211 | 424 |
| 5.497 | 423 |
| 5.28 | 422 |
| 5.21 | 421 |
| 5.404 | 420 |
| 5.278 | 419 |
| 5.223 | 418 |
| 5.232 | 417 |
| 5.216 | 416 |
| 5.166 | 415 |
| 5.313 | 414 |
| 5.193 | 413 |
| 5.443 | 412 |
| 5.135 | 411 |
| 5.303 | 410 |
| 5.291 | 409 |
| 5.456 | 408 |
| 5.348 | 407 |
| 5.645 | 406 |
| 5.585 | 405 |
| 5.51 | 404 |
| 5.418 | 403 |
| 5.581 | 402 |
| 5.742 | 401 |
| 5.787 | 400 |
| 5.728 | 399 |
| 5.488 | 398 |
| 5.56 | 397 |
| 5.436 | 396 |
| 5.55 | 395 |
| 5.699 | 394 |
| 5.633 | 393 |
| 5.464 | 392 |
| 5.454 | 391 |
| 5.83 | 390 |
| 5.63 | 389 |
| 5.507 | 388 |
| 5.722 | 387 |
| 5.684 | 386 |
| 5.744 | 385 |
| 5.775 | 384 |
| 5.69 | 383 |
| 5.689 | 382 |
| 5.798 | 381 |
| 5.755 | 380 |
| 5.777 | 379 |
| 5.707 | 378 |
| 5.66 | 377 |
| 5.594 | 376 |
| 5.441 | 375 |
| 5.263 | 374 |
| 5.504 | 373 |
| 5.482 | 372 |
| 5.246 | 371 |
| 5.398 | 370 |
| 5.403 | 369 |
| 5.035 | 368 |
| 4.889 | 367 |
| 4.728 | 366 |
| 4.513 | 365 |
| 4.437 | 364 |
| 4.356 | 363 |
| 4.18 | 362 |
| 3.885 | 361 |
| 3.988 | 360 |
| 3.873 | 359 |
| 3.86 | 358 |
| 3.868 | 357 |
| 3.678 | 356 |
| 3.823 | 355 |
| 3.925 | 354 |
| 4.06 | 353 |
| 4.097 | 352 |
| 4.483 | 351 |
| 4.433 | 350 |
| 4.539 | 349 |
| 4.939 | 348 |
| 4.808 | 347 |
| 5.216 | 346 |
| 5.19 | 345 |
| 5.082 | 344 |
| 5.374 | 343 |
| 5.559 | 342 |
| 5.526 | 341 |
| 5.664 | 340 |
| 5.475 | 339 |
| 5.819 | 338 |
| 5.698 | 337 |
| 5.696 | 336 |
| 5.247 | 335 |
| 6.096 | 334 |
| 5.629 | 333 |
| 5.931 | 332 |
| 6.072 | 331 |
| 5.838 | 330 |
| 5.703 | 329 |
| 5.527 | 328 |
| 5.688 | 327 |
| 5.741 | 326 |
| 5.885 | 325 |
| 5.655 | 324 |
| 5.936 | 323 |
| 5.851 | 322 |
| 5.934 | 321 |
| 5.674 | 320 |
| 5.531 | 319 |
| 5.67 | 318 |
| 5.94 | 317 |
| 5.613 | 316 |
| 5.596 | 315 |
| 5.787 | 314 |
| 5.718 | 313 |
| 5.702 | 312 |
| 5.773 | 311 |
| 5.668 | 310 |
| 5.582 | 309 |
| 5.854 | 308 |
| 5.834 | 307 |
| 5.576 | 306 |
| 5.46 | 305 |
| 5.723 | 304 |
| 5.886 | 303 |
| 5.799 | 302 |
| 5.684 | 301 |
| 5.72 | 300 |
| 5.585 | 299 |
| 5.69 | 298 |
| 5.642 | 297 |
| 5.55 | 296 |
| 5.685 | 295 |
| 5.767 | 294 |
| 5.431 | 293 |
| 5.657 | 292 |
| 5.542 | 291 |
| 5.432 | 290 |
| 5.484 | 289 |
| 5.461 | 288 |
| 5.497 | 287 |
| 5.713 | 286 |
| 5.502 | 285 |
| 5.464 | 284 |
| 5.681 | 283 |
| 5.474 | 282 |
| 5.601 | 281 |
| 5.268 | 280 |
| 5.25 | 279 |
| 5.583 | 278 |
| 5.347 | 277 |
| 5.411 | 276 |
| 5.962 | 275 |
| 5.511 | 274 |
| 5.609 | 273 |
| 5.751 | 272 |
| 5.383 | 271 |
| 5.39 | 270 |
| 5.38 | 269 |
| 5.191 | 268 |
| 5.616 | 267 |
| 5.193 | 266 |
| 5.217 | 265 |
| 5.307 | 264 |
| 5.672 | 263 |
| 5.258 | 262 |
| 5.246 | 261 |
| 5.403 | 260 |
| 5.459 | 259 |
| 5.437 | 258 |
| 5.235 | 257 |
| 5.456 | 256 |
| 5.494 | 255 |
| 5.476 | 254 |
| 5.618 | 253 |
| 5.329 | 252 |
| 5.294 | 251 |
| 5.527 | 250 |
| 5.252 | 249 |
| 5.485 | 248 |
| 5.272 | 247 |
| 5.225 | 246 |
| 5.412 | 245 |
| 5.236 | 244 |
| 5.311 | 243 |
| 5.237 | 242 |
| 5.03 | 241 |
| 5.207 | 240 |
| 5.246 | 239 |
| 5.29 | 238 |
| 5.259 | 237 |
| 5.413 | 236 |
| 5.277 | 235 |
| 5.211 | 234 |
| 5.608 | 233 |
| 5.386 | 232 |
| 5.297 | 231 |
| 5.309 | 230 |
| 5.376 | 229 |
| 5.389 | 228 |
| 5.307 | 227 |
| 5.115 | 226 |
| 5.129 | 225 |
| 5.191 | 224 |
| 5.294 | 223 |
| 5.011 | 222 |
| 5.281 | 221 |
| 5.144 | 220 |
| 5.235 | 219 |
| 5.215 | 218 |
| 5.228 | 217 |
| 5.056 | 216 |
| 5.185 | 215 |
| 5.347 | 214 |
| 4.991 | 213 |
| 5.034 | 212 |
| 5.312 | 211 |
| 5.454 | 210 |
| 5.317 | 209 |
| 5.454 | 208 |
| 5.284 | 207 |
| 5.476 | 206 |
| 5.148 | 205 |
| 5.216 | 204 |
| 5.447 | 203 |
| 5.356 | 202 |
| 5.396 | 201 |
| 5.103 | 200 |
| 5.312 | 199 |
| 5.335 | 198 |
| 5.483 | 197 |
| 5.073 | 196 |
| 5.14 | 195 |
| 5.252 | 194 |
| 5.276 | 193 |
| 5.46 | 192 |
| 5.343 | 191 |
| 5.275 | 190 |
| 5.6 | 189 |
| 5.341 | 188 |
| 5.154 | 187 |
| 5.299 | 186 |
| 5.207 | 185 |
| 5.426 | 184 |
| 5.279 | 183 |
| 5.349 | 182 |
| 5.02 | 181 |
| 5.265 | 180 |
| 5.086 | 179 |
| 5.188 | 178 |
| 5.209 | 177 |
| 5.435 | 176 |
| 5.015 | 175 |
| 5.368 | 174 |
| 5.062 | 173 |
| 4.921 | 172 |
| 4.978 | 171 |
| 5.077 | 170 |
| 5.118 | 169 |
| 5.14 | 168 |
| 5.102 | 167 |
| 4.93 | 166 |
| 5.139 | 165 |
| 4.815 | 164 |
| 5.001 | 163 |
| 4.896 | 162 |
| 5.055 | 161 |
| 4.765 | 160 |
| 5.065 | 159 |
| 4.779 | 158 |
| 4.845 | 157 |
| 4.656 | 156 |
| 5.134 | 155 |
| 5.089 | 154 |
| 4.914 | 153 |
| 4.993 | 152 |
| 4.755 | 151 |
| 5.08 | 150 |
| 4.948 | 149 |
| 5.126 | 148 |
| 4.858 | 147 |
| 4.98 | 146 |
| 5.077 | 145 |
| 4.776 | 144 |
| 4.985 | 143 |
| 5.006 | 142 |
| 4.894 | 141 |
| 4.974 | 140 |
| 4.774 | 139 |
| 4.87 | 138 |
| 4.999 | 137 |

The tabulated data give 5.44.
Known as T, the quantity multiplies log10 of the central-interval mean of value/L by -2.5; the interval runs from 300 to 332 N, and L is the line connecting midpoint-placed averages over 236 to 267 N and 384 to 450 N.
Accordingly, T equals -0.08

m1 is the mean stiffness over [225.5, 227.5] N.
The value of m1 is 5.21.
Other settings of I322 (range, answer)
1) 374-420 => 5.53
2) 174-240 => 5.27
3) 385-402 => 5.62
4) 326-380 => 5.05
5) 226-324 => 5.5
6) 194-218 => 5.27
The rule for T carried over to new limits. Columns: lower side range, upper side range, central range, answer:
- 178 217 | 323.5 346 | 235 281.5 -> 0.010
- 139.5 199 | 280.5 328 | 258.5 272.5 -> 0.022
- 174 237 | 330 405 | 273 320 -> -0.076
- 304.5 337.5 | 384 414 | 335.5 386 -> 0.129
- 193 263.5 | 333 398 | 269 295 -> -0.059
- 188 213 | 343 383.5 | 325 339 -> -0.165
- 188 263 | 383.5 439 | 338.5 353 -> 0.077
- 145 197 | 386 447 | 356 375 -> 0.140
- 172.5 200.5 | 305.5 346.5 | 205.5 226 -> 0.024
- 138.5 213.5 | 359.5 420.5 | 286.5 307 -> -0.072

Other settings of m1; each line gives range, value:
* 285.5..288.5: 5.56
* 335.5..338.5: 5.74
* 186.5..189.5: 5.36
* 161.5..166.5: 4.96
